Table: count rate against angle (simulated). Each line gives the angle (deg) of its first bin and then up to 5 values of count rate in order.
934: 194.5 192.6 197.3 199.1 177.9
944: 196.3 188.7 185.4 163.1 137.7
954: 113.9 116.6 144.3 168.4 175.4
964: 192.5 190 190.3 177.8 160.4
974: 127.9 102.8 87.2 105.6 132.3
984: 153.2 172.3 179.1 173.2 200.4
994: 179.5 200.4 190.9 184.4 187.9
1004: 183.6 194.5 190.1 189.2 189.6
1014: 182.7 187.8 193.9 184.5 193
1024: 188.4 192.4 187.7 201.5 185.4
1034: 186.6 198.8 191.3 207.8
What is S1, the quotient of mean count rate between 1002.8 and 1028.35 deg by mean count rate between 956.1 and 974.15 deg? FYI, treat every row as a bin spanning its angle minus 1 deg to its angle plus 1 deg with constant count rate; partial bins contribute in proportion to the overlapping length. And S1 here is 1.12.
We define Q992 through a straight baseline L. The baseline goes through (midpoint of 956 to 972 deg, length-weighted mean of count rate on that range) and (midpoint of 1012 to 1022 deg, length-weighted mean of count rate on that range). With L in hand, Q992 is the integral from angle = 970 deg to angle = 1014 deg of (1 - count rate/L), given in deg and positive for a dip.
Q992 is 3.5 deg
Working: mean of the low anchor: 172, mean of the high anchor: 188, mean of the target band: 167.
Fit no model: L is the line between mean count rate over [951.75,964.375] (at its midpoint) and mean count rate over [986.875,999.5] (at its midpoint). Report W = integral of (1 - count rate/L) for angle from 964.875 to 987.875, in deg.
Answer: 2.8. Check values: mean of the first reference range 148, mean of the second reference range 187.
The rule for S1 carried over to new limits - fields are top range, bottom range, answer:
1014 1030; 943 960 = 1.21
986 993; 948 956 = 1.29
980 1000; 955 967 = 1.05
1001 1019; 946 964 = 1.22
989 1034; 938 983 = 1.20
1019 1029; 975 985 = 1.63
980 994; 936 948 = 0.86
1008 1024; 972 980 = 1.67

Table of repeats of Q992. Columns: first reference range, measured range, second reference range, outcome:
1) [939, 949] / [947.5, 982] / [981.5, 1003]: 6.83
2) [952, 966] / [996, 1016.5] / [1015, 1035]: -1.03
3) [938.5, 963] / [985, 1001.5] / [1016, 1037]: -0.52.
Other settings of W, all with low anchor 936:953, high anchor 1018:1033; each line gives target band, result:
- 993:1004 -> 0.0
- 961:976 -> 1.2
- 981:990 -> 1.2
